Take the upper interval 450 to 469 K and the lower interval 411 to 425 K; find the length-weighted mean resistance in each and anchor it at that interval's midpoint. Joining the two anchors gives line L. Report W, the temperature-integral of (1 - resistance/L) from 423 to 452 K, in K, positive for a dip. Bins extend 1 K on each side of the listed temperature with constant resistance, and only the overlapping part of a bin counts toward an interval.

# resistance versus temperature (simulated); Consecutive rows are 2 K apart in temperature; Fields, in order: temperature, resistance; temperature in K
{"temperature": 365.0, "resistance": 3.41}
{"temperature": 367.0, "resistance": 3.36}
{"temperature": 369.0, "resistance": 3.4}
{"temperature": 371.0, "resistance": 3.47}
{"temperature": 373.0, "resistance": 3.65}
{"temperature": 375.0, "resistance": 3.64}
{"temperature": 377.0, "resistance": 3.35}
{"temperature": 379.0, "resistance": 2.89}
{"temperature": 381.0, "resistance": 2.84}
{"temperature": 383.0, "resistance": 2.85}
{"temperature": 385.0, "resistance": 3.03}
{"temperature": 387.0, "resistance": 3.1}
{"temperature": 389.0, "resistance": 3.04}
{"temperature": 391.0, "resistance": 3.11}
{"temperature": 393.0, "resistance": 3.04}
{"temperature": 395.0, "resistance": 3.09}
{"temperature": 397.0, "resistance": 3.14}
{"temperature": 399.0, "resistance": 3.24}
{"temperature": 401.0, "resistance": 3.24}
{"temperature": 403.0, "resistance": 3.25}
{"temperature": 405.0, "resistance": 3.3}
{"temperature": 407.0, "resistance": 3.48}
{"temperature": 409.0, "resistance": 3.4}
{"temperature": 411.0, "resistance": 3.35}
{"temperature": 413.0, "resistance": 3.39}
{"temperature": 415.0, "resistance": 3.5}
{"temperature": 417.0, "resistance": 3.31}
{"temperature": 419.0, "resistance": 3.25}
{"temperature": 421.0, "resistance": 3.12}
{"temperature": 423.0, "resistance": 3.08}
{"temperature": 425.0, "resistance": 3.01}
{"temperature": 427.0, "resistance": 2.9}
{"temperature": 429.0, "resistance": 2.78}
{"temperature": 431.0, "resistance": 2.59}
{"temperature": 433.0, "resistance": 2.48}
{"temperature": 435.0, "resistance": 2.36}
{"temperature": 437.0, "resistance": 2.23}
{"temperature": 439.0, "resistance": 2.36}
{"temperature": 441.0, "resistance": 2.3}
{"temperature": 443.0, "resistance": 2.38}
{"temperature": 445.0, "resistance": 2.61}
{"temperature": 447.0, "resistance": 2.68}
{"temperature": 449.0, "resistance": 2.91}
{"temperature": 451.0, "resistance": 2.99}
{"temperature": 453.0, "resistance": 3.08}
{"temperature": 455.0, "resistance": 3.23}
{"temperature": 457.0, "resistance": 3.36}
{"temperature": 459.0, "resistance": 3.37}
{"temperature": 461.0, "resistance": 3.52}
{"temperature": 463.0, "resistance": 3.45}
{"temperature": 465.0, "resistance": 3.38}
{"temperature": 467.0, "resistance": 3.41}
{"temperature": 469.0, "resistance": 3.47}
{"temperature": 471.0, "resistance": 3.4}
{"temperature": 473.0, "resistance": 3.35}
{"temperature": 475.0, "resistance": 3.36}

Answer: 5.8 K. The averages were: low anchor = 3.26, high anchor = 3.32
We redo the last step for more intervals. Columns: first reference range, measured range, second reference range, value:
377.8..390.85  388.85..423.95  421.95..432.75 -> -4.1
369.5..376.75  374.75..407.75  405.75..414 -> 3.2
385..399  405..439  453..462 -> 2.1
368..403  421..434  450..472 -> 1.7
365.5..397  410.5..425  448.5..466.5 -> -0.2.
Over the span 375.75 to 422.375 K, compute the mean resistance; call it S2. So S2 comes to 3.19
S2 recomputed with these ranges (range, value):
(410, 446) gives 2.83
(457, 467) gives 3.42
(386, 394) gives 3.07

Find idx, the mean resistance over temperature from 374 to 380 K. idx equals 3.29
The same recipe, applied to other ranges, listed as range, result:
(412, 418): 3.4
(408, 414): 3.38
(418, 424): 3.15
